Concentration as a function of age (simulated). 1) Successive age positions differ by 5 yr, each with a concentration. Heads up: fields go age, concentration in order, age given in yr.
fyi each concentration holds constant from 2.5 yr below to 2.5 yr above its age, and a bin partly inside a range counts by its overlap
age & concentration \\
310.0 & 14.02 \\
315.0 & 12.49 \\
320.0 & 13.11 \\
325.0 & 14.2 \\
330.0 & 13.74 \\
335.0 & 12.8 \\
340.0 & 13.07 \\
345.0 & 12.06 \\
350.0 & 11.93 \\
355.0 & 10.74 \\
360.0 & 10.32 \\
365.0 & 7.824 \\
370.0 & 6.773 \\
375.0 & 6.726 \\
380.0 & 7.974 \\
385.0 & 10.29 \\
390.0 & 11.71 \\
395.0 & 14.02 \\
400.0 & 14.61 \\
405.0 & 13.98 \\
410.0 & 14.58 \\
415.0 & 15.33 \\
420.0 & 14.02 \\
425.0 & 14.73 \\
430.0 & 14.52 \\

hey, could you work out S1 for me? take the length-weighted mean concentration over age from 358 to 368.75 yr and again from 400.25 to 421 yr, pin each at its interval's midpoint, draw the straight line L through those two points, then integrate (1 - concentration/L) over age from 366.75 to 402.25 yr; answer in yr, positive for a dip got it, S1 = 4.10 yr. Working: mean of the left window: 8.75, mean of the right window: 14.5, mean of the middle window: 10.2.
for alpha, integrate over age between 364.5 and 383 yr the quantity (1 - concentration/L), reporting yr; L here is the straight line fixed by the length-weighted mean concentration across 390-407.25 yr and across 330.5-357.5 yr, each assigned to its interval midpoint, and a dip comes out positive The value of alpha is 8.1 yr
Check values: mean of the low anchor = 12.2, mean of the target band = 7.35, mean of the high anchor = 13.8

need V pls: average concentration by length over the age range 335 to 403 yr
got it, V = 10.7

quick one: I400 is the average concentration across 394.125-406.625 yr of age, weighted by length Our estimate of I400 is 14.2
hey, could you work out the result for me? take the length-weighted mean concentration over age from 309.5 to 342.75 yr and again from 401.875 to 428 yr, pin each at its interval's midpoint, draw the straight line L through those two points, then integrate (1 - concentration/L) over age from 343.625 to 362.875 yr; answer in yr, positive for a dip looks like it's 3.5 yr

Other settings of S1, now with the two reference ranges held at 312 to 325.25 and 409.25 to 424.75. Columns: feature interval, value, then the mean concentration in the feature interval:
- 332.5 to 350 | 1.2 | 12.5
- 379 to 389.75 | 3.3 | 9.83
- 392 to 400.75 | 0.1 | 14.1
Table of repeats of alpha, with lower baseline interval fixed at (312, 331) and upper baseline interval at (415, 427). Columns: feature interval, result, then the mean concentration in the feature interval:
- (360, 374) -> 6.2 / 7.78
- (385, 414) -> 1.5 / 13.6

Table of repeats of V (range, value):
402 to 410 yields 14.2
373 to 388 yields 8.5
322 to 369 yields 11.7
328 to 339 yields 13.2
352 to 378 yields 8.53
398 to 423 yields 14.5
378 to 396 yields 10.8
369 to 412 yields 11.3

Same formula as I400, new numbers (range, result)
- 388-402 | 13.5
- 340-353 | 12.2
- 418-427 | 14.4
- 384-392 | 11.1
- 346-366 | 10.5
